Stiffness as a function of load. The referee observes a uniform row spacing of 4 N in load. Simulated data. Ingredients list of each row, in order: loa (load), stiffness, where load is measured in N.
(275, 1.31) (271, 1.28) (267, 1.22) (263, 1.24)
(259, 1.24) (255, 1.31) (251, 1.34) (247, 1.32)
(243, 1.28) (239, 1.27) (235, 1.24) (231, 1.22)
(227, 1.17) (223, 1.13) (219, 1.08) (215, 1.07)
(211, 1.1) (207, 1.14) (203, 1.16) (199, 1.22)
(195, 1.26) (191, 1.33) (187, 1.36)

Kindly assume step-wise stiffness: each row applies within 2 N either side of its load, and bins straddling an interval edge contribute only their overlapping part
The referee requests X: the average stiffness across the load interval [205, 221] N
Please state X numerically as 1.1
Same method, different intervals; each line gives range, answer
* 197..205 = 1.19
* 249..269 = 1.27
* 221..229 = 1.15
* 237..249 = 1.29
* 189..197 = 1.29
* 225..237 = 1.21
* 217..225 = 1.1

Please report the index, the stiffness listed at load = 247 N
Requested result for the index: 1.32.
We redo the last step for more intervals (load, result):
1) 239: 1.27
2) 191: 1.33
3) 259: 1.24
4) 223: 1.13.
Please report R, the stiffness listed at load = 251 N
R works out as 1.34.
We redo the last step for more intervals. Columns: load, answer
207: 1.14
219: 1.08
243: 1.28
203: 1.16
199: 1.22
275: 1.31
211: 1.1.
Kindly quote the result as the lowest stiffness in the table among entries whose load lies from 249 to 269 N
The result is 1.22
